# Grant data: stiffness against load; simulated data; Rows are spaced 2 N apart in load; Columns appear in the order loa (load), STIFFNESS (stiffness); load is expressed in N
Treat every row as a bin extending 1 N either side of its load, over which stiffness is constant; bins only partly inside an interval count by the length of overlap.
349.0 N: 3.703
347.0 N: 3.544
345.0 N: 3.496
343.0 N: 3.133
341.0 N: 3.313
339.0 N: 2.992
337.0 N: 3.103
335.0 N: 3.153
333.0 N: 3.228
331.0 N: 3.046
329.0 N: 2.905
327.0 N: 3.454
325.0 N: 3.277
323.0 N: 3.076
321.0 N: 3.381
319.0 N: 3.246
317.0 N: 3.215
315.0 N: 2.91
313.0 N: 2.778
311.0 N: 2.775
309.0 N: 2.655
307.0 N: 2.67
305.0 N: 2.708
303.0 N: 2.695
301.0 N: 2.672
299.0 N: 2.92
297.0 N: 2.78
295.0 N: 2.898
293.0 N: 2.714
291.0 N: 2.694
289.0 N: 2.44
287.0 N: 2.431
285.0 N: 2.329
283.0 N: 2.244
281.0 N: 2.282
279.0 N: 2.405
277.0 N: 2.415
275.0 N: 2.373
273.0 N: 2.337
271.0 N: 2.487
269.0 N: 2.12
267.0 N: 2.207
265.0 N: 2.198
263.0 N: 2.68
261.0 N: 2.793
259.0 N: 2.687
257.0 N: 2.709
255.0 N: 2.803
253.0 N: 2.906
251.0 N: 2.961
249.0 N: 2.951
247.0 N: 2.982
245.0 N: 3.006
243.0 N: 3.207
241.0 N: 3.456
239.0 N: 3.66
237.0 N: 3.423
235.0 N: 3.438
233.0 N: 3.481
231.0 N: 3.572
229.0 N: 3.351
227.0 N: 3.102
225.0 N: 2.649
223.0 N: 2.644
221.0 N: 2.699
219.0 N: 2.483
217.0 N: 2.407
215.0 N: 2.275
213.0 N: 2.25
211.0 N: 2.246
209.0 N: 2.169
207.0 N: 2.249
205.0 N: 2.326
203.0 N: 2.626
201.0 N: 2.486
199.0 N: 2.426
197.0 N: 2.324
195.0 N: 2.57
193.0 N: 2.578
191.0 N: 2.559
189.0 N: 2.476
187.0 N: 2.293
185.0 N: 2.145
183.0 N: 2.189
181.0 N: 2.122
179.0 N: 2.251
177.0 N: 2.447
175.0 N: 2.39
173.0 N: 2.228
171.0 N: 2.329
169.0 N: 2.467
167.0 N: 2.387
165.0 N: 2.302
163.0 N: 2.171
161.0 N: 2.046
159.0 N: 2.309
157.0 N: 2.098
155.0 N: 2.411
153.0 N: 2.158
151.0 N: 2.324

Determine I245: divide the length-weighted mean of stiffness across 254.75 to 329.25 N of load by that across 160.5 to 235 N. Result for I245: 1.1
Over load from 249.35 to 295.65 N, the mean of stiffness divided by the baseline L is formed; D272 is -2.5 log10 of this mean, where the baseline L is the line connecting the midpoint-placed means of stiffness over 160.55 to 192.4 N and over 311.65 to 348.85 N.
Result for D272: 0.13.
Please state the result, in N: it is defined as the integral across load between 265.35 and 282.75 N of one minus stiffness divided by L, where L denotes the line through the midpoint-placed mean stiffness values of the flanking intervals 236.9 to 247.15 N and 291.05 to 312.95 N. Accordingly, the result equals 4.0 N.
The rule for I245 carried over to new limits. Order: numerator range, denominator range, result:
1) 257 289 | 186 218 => 1.01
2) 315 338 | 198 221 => 1.34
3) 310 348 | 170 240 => 1.22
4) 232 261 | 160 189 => 1.37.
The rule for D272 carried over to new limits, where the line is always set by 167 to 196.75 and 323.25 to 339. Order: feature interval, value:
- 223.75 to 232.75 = -0.215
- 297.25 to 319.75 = 0.073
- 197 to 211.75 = 0.053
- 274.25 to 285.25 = 0.224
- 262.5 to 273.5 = 0.209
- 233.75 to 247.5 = -0.238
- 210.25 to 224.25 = 0.049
